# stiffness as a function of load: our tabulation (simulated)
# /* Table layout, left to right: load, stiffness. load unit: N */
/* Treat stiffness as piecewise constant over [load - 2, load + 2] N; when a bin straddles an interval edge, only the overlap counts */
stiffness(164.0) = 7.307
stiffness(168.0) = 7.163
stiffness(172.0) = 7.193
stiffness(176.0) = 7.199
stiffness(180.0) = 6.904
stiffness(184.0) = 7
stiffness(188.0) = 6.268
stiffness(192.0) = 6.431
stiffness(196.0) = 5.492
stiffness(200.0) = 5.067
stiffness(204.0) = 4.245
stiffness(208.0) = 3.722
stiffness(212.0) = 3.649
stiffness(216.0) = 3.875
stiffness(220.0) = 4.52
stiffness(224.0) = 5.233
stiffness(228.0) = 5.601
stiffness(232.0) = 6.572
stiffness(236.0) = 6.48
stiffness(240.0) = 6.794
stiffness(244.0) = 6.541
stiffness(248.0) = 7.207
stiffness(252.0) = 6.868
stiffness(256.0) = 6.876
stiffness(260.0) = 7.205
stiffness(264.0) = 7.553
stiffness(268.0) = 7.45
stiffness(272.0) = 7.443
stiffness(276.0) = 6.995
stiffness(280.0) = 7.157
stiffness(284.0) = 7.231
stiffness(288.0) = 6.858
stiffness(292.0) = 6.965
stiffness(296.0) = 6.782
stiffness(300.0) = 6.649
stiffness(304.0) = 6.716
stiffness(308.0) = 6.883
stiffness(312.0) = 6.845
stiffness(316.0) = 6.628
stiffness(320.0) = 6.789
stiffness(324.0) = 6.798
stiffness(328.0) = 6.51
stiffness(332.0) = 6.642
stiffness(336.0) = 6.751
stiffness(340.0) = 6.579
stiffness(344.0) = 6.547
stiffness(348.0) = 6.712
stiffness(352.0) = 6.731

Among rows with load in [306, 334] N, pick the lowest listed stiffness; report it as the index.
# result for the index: 6.51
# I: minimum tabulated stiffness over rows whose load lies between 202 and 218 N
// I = 3.649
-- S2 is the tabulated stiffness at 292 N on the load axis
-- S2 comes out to 6.965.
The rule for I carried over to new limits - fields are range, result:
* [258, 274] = 7.205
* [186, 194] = 6.268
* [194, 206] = 4.245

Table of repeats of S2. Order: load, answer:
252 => 6.868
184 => 7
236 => 6.48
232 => 6.572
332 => 6.642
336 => 6.751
